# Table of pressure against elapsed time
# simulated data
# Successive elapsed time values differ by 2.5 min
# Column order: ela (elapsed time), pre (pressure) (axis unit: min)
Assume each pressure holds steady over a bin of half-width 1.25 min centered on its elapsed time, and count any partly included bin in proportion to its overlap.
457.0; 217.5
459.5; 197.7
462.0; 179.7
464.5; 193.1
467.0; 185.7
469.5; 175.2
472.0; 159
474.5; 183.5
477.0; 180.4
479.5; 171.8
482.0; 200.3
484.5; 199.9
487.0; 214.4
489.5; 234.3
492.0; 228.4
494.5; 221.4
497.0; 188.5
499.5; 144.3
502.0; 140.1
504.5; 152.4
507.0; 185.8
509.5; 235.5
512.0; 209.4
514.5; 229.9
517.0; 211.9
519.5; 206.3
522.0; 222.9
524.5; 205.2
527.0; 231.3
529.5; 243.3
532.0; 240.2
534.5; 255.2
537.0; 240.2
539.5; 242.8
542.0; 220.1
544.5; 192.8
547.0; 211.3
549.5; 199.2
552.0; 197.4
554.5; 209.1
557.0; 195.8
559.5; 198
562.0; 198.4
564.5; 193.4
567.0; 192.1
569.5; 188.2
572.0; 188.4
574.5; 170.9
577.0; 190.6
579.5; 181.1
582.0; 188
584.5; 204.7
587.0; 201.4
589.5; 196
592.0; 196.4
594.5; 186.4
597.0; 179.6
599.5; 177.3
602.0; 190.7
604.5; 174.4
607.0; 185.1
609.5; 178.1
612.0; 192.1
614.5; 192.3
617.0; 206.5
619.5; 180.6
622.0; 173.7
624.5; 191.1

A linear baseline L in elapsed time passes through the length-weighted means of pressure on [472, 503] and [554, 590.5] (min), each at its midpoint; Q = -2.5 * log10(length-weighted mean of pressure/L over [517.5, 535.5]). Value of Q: -0.19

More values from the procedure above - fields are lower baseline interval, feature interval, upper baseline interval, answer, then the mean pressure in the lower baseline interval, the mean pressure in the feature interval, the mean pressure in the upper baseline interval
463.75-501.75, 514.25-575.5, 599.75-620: -0.121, 191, 211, 187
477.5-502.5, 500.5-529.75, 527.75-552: 0.036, 196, 204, 226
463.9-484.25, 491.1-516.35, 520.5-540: 0.086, 182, 194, 234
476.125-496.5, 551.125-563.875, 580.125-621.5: -0.022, 206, 199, 189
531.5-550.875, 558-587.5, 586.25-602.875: 0.069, 224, 191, 189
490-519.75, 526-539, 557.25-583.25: -0.244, 197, 242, 189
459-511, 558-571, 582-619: -0.025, 189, 194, 190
